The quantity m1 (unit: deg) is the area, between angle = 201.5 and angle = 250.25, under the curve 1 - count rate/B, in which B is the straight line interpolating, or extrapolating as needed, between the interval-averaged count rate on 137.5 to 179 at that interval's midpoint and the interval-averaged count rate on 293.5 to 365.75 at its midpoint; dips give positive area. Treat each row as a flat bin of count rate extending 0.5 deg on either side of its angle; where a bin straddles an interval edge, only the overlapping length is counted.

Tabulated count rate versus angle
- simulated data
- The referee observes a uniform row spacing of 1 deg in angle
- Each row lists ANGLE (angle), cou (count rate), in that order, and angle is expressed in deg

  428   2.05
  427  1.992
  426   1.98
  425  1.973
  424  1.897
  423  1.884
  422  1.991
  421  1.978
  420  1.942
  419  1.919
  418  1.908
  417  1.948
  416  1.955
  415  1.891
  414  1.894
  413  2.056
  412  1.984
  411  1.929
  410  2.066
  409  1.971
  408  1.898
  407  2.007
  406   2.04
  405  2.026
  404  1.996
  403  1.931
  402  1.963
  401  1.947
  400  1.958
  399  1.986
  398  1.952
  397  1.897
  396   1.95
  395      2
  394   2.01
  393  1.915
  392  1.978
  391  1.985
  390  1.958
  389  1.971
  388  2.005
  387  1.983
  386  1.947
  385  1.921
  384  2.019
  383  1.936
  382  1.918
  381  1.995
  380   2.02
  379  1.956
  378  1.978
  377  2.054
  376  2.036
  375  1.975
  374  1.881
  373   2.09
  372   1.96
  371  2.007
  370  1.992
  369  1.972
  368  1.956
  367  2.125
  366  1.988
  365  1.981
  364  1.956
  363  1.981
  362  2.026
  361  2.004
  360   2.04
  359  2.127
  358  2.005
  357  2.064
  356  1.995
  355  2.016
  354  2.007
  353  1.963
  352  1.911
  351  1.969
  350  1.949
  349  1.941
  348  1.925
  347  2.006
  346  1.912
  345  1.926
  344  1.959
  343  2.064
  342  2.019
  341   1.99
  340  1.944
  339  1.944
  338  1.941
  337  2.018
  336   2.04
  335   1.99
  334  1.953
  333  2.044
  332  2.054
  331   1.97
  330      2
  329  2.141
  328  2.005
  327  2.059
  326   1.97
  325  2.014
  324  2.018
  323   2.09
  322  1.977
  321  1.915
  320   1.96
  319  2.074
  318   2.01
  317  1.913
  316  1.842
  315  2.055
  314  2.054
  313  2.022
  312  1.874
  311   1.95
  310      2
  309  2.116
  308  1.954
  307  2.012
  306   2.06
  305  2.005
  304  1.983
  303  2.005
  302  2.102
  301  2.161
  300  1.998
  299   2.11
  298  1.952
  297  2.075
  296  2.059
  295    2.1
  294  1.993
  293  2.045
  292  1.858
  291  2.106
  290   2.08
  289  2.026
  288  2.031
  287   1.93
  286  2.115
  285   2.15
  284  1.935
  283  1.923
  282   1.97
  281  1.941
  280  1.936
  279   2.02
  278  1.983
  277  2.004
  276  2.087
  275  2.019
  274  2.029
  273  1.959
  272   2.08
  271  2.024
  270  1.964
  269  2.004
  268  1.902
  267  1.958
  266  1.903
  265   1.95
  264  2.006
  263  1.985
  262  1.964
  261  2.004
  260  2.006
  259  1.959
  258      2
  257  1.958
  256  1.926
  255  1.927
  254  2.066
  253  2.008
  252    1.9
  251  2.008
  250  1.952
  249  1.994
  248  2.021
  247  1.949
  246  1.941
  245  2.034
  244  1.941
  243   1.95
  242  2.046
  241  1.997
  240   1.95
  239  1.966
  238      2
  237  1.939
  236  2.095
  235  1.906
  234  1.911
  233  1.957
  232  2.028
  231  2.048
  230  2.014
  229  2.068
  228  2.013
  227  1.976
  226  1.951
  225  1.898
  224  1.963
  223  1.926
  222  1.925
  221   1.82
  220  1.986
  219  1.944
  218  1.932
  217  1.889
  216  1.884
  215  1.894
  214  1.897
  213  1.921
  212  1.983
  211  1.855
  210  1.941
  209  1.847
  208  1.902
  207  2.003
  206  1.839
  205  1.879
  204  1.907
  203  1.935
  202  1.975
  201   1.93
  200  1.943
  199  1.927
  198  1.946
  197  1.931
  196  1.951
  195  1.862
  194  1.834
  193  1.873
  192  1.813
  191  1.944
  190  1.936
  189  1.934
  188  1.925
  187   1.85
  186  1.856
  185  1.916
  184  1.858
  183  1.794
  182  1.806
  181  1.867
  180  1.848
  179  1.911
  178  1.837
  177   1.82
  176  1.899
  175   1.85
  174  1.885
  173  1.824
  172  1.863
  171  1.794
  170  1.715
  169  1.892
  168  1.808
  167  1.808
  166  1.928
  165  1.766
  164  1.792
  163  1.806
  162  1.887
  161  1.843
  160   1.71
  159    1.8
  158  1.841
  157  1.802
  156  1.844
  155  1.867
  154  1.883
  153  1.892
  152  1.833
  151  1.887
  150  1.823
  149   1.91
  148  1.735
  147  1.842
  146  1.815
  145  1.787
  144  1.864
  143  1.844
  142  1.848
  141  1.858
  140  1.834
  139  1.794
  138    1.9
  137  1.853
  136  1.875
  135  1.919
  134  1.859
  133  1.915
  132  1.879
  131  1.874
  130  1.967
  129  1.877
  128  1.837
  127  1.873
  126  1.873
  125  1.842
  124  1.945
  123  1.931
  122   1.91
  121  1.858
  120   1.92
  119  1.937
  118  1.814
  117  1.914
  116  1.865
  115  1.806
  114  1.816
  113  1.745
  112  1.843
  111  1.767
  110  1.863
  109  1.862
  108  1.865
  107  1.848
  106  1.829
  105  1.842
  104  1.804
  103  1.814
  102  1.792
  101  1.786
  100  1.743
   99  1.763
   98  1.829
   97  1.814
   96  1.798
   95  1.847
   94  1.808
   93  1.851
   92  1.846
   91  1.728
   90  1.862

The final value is -1.2 deg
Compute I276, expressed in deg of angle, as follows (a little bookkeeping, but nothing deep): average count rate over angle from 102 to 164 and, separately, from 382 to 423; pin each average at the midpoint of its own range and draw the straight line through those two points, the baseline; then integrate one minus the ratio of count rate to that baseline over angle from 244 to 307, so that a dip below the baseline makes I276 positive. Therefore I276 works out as -3.0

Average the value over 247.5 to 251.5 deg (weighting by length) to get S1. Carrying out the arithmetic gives 1.99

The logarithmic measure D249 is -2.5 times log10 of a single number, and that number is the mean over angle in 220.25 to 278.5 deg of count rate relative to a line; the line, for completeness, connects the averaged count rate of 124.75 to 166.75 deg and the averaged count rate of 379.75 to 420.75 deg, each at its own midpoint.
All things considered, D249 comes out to -0.05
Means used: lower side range 1.85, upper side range 1.96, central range 1.98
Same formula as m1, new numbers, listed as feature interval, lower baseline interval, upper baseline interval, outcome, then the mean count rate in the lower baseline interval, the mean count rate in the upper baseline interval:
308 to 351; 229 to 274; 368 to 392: -0.2 deg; 1.98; 1.98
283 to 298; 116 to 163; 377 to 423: -0.8 deg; 1.86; 1.97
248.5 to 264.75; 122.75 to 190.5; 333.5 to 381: -0.5 deg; 1.85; 1.99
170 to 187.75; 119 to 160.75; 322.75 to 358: 0.3 deg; 1.86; 1.99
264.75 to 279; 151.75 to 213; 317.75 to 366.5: -0.4 deg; 1.87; 2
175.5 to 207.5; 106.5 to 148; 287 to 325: 0.4 deg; 1.86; 2.01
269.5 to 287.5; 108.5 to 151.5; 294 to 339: -0.2 deg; 1.86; 2.01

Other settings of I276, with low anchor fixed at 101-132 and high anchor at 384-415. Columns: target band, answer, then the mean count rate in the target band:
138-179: 0.8 deg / 1.84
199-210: -0.1 deg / 1.92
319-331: -0.5 deg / 2.01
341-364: -0.5 deg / 1.99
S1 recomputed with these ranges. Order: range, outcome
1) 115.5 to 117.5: 1.89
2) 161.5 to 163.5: 1.85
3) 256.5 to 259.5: 1.97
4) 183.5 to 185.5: 1.89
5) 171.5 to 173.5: 1.84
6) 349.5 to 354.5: 1.96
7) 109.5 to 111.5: 1.81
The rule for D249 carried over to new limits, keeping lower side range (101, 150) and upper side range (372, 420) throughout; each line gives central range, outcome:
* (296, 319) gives -0.045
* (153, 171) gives 0.027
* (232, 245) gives -0.041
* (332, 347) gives -0.022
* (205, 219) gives -0.009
